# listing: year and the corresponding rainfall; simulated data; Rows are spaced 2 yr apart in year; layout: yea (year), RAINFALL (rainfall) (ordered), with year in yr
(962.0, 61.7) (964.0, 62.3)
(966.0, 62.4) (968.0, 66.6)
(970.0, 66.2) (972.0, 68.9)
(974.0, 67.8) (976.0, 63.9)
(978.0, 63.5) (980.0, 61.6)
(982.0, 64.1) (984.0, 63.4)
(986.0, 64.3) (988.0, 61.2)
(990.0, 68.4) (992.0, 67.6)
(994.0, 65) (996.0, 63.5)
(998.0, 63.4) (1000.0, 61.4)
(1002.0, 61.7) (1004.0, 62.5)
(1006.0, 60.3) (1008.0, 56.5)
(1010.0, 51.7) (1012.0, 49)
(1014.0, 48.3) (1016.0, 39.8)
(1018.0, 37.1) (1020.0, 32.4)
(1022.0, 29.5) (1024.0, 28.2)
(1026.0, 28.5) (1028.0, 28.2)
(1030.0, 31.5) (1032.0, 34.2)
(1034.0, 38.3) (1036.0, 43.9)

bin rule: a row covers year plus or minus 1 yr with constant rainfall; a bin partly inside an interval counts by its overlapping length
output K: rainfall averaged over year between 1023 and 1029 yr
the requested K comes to 28.3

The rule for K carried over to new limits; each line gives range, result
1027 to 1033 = 31.3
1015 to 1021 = 36.4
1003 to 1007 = 61.4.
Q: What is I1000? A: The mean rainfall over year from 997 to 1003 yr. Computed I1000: 62.2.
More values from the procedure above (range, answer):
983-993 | 65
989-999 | 65.6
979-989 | 62.9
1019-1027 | 29.6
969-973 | 67.6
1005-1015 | 53.2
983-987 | 63.8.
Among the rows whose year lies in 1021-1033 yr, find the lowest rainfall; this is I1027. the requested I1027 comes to 28.2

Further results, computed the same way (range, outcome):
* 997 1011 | 51.7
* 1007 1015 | 48.3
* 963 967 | 62.3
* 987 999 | 61.2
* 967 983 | 61.6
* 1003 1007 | 60.3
